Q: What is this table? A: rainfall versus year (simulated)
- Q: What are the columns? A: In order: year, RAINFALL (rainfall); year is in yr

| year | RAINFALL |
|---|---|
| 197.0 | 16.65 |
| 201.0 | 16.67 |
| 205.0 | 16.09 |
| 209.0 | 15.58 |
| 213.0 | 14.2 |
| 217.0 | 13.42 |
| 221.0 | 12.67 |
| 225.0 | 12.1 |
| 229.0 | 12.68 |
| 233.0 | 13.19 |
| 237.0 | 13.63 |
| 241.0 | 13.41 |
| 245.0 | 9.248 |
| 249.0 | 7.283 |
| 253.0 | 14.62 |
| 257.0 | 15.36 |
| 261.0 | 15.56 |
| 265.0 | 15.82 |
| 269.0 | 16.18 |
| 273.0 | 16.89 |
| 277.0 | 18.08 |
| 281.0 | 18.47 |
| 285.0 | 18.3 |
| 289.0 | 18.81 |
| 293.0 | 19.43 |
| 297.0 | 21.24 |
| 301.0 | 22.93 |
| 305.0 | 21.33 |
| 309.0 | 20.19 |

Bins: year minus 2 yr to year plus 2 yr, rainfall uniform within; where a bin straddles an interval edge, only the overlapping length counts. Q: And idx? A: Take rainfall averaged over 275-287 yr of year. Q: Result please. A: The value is 18.3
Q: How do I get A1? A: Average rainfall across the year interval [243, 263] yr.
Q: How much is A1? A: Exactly 12.4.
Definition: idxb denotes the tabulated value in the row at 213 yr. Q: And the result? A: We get 14.2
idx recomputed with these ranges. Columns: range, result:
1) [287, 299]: 19.8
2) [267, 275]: 16.5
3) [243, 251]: 8.27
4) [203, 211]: 15.8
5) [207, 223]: 14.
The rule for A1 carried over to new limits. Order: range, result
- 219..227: 12.4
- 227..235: 12.9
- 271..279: 17.5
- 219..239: 12.9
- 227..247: 12.4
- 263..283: 17.1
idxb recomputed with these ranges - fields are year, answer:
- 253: 14.62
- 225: 12.1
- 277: 18.08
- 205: 16.09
